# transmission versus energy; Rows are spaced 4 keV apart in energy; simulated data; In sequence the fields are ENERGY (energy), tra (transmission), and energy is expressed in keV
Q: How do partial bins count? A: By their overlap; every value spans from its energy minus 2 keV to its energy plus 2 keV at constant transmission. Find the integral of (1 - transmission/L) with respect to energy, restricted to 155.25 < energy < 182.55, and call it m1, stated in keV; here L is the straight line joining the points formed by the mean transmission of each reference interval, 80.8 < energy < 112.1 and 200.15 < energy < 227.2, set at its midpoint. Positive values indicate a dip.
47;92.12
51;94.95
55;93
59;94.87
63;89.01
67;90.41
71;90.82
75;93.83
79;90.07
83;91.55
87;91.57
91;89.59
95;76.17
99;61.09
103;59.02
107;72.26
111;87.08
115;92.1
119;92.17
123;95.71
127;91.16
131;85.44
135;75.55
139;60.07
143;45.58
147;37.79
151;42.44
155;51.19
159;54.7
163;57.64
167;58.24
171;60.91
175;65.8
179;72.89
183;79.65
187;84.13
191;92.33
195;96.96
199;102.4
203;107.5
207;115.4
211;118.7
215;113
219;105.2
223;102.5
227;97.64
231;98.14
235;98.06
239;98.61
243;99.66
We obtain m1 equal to 9.94 keV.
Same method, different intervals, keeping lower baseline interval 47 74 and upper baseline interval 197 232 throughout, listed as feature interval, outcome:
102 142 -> 7.1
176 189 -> 3.3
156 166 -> 4.5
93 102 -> 2.7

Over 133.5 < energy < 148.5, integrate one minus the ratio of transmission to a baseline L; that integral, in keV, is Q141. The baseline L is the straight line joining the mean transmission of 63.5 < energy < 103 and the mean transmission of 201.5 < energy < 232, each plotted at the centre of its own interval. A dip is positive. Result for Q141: 6.3 keV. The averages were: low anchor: 84.9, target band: 54.6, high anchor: 108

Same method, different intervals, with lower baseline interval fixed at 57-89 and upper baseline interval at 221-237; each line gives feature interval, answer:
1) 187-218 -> -2.3 keV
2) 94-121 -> 4.7 keV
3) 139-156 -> 8.8 keV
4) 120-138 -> 1.6 keV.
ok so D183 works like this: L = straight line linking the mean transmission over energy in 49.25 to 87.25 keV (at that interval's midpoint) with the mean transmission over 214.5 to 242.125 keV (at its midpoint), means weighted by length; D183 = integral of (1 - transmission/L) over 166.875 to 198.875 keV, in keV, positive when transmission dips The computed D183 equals 6.4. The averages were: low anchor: 92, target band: 79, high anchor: 101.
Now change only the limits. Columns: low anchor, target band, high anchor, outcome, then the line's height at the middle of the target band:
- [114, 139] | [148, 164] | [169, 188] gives 5.7 keV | 78.2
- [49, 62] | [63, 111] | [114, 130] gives 5.3 keV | 93.2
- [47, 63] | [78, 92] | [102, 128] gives -0.3 keV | 89.1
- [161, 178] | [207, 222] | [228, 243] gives -4.5 keV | 86.6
